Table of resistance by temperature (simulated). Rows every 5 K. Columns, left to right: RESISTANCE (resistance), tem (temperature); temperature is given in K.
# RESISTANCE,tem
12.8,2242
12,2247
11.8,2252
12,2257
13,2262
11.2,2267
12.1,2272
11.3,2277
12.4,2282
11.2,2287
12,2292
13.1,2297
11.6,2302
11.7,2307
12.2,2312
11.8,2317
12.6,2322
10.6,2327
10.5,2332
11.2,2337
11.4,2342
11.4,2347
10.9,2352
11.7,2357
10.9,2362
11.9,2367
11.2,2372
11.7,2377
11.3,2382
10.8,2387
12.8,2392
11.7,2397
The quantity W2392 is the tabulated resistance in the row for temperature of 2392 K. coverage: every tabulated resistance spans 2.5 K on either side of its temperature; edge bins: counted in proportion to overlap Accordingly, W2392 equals 12.8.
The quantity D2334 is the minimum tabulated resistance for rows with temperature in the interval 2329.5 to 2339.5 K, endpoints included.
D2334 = 10.5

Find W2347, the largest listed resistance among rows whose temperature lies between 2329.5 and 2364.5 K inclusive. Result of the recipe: 11.7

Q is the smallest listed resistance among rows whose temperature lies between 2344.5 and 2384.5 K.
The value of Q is 10.9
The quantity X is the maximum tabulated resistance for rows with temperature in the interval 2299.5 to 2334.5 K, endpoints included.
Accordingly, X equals 12.6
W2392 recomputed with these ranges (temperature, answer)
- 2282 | 12.4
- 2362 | 10.9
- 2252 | 11.8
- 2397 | 11.7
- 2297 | 13.1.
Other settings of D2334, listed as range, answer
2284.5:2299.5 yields 11.2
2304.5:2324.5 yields 11.7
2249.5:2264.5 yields 11.8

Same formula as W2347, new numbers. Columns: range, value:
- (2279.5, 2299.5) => 13.1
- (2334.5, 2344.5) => 11.4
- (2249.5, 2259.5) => 12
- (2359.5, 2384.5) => 11.9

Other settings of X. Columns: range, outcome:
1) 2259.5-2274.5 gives 13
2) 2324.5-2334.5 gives 10.6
